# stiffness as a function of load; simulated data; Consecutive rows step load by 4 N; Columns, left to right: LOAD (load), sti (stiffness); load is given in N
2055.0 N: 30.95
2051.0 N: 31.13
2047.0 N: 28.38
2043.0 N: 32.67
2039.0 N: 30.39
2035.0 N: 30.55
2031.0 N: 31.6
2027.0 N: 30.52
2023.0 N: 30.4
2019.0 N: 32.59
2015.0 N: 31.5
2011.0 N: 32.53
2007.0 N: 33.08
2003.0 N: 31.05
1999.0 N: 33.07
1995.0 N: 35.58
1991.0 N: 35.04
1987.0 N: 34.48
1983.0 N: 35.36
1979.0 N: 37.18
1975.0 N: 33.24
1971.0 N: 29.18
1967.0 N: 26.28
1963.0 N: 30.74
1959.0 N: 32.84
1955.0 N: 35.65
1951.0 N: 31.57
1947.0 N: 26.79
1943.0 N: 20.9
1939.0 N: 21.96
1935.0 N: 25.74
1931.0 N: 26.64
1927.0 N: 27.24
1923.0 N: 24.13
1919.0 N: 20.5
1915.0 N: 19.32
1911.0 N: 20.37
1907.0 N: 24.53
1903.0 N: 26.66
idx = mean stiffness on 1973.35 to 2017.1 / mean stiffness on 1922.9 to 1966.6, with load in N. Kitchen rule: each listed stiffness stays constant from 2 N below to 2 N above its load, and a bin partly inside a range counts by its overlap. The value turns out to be 1.22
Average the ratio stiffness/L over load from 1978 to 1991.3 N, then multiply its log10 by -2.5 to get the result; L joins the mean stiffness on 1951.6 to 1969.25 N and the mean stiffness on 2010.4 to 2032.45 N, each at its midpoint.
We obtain -0.132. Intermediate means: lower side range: 31.4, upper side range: 31.5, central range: 35.5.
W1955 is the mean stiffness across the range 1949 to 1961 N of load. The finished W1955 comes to 33.4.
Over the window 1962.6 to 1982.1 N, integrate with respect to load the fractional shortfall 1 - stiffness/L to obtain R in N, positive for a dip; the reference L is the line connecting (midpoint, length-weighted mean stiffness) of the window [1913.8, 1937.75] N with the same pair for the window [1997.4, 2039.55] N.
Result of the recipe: -2.6 N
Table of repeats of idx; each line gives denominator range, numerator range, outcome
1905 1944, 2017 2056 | 1.33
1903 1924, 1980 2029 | 1.49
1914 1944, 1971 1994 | 1.47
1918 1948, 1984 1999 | 1.43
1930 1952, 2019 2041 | 1.22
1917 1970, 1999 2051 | 1.16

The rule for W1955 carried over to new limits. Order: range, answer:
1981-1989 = 34.9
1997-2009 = 32.4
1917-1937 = 24.8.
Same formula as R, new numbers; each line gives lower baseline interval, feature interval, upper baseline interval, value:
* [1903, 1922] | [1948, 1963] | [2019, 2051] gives -4.51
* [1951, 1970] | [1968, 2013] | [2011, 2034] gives -3.04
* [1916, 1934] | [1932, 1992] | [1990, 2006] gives -2.43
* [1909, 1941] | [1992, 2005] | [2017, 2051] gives -2.29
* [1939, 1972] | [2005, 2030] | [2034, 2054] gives -1.39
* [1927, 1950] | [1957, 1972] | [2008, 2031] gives -1.51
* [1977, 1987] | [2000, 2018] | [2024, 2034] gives 0.50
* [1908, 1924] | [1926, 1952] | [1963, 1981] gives -0.30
